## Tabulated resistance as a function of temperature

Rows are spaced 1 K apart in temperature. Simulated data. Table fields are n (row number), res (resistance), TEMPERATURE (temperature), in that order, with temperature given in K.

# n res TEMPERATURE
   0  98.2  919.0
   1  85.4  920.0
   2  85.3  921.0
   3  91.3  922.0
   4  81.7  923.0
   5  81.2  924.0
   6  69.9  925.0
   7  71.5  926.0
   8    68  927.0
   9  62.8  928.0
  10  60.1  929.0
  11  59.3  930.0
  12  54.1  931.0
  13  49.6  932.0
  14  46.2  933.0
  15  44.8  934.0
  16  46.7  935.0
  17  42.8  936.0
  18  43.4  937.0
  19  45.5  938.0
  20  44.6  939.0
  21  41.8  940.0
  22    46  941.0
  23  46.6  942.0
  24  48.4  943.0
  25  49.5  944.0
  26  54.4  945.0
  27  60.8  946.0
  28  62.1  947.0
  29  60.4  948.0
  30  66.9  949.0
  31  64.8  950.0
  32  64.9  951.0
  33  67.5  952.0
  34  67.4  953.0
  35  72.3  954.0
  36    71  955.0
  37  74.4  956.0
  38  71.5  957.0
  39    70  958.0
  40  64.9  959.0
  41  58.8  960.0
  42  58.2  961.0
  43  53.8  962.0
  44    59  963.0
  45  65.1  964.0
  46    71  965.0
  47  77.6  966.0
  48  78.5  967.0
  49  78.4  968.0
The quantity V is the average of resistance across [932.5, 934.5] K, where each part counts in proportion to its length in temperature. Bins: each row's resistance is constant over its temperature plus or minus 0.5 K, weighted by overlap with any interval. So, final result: 45.5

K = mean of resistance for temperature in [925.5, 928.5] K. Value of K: 67.4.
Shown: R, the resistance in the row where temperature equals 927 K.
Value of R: 68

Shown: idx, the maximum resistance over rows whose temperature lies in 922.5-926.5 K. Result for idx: 81.7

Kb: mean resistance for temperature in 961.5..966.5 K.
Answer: 65.3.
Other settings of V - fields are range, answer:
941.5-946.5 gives 51.9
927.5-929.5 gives 61.5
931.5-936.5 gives 46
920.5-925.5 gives 81.9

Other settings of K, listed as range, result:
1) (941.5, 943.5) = 47.5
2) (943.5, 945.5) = 52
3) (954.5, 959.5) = 70.4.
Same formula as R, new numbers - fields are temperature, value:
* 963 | 59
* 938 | 45.5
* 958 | 70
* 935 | 46.7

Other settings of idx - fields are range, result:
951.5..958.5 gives 74.4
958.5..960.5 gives 64.9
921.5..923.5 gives 91.3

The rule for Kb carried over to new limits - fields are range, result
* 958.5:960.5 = 61.9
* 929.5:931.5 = 56.7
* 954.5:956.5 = 72.7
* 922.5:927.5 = 74.5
